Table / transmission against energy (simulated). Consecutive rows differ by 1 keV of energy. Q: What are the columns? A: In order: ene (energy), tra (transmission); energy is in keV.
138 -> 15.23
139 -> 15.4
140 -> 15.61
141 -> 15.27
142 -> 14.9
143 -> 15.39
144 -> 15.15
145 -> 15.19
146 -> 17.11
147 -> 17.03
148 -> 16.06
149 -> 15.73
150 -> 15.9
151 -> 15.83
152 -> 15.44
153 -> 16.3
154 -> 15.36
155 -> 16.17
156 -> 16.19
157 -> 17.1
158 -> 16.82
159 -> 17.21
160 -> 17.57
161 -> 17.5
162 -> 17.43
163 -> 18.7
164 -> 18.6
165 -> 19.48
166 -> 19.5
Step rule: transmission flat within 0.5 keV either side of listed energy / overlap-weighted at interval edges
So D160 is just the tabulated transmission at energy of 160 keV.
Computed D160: 17.57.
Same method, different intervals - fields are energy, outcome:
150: 15.9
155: 16.17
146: 17.11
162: 17.43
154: 15.36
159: 17.21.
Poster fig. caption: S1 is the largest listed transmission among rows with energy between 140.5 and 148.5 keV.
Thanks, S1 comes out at 17.11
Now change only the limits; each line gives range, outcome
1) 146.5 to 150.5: 17.03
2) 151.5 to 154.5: 16.3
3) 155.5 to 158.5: 17.1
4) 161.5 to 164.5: 18.7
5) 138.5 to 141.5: 15.61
